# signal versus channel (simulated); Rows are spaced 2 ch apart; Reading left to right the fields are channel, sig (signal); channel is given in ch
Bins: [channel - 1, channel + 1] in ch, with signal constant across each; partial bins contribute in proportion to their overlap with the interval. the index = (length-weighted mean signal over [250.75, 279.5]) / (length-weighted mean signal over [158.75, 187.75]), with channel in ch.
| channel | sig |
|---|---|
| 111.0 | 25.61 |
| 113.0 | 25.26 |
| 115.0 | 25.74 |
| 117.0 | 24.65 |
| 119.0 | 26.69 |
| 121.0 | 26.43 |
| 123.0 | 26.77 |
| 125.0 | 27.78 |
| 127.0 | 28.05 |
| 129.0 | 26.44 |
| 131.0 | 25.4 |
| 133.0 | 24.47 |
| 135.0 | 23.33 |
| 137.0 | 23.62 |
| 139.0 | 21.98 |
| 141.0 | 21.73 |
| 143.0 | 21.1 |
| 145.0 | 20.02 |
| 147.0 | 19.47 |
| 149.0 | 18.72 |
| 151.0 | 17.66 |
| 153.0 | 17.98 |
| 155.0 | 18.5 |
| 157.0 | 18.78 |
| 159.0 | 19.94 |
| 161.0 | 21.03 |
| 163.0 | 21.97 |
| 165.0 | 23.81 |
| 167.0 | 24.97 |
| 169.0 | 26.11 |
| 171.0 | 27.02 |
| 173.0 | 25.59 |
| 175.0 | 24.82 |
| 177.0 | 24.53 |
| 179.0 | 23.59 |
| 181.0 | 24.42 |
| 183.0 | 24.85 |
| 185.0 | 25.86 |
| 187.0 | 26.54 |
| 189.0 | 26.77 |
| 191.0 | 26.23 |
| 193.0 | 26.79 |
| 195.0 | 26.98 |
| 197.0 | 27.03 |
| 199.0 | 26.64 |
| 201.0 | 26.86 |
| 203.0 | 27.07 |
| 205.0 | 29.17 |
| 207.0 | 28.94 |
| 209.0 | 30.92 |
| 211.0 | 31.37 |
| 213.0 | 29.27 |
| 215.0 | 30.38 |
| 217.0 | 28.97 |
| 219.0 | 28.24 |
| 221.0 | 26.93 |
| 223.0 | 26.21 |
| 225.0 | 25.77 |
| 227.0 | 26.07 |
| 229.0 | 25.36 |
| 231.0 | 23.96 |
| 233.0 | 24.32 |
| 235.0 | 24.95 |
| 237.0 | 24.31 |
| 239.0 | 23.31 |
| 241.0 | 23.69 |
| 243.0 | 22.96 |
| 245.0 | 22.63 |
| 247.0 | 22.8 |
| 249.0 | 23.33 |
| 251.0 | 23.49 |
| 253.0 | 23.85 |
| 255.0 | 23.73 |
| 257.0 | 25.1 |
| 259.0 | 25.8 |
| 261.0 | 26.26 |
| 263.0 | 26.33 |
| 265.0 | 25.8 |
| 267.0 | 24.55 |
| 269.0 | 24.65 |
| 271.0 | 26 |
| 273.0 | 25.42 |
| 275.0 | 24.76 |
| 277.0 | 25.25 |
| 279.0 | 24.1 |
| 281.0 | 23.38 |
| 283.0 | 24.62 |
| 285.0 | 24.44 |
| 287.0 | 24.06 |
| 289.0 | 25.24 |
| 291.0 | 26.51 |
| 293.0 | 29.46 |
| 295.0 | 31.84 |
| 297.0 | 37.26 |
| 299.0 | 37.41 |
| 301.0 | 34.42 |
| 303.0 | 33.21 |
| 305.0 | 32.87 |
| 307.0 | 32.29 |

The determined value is 1.03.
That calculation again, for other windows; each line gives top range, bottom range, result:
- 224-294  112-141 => 0.98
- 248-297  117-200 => 1.07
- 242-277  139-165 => 1.23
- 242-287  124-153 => 1.08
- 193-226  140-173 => 1.32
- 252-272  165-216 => 0.94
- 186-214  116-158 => 1.22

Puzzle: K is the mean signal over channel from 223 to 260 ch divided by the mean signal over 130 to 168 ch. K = 1.14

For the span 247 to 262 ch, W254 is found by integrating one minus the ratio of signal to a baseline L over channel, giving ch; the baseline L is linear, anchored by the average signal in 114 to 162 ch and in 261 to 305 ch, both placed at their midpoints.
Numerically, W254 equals 1.29 ch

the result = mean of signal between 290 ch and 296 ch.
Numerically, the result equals 29.3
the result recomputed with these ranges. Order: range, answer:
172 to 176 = 25.2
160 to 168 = 22.9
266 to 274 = 25.2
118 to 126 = 26.9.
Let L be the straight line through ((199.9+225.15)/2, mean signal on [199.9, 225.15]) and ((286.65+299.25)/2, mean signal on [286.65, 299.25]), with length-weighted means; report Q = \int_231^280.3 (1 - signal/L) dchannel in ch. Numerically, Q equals 8.3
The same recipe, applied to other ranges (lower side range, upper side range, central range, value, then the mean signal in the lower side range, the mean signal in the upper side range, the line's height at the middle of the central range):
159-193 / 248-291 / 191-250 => -3.8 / 24.8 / 24.8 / 24.8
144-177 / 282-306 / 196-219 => -3.8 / 21.7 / 30.1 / 24.7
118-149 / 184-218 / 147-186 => 5.2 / 24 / 28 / 26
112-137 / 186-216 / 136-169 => 7.2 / 25.8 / 28.1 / 26.6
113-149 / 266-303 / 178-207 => -1.0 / 24.2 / 27.6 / 25.6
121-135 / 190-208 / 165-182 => 1.2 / 26.3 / 27.3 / 26.9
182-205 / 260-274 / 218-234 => 0.2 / 26.6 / 25.6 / 26.2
